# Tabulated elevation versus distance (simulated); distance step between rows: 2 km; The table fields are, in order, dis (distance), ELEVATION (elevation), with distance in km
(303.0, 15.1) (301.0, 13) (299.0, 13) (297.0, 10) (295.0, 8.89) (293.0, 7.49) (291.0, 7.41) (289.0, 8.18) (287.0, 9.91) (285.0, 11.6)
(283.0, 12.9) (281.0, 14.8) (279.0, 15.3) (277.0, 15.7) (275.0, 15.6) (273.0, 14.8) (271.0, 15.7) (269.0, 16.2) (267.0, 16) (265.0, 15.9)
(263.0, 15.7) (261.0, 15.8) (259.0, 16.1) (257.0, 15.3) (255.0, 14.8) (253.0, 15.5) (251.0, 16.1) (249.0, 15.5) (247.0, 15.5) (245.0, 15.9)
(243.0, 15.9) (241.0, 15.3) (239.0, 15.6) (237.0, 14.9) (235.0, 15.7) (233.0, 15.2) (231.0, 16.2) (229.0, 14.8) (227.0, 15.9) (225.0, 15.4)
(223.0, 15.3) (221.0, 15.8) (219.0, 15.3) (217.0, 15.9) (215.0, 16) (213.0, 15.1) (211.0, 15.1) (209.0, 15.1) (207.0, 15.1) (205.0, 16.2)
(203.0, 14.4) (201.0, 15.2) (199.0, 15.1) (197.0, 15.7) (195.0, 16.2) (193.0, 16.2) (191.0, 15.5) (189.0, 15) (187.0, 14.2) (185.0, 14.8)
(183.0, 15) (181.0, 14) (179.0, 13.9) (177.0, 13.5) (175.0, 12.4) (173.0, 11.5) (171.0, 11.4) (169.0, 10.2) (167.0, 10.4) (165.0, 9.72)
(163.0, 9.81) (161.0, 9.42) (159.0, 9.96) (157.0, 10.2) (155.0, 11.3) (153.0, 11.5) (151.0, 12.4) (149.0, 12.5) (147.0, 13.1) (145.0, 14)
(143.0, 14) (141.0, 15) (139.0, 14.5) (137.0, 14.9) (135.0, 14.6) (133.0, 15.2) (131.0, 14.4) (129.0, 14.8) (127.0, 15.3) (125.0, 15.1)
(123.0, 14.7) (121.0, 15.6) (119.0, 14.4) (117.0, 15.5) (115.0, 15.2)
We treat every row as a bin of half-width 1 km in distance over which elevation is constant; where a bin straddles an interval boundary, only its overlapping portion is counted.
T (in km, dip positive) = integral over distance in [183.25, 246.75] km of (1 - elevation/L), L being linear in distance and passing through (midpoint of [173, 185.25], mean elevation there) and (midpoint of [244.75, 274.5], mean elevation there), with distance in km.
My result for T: -3.8 km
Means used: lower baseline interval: 13.7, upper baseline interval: 15.6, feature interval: 15.4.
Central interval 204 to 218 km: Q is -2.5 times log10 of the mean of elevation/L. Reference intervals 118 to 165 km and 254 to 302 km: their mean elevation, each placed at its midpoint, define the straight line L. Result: -0.166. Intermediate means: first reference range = 13.3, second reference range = 13.3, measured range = 15.5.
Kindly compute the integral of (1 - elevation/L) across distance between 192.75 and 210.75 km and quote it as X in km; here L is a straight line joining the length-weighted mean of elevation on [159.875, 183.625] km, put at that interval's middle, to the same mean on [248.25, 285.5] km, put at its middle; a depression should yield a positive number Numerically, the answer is -3.6 km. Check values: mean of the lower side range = 11.7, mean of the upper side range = 15.3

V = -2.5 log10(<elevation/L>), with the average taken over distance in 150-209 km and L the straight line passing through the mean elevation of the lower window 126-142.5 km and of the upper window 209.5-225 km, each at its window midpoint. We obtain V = 0.16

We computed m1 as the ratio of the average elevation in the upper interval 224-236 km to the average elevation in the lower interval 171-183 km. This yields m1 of 1.19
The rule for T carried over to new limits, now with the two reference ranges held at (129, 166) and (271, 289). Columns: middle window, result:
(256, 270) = -2.5 km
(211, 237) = -4.5 km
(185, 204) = -3.3 km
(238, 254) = -2.7 km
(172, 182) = -0.2 km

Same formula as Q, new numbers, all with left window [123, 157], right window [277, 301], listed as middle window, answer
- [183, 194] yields -0.17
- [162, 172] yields 0.28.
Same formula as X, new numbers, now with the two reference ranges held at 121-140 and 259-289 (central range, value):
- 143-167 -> 5.6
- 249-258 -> -0.5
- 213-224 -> -0.7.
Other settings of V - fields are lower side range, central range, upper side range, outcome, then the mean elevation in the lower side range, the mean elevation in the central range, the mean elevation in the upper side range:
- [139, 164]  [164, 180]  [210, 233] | 0.128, 12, 11.6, 15.5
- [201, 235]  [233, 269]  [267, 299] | -0.128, 15.4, 15.6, 12.4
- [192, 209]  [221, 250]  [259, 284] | -0.005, 15.5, 15.5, 15.4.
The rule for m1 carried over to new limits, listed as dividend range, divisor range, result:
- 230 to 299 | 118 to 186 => 1.08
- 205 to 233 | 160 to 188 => 1.27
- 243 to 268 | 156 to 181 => 1.41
